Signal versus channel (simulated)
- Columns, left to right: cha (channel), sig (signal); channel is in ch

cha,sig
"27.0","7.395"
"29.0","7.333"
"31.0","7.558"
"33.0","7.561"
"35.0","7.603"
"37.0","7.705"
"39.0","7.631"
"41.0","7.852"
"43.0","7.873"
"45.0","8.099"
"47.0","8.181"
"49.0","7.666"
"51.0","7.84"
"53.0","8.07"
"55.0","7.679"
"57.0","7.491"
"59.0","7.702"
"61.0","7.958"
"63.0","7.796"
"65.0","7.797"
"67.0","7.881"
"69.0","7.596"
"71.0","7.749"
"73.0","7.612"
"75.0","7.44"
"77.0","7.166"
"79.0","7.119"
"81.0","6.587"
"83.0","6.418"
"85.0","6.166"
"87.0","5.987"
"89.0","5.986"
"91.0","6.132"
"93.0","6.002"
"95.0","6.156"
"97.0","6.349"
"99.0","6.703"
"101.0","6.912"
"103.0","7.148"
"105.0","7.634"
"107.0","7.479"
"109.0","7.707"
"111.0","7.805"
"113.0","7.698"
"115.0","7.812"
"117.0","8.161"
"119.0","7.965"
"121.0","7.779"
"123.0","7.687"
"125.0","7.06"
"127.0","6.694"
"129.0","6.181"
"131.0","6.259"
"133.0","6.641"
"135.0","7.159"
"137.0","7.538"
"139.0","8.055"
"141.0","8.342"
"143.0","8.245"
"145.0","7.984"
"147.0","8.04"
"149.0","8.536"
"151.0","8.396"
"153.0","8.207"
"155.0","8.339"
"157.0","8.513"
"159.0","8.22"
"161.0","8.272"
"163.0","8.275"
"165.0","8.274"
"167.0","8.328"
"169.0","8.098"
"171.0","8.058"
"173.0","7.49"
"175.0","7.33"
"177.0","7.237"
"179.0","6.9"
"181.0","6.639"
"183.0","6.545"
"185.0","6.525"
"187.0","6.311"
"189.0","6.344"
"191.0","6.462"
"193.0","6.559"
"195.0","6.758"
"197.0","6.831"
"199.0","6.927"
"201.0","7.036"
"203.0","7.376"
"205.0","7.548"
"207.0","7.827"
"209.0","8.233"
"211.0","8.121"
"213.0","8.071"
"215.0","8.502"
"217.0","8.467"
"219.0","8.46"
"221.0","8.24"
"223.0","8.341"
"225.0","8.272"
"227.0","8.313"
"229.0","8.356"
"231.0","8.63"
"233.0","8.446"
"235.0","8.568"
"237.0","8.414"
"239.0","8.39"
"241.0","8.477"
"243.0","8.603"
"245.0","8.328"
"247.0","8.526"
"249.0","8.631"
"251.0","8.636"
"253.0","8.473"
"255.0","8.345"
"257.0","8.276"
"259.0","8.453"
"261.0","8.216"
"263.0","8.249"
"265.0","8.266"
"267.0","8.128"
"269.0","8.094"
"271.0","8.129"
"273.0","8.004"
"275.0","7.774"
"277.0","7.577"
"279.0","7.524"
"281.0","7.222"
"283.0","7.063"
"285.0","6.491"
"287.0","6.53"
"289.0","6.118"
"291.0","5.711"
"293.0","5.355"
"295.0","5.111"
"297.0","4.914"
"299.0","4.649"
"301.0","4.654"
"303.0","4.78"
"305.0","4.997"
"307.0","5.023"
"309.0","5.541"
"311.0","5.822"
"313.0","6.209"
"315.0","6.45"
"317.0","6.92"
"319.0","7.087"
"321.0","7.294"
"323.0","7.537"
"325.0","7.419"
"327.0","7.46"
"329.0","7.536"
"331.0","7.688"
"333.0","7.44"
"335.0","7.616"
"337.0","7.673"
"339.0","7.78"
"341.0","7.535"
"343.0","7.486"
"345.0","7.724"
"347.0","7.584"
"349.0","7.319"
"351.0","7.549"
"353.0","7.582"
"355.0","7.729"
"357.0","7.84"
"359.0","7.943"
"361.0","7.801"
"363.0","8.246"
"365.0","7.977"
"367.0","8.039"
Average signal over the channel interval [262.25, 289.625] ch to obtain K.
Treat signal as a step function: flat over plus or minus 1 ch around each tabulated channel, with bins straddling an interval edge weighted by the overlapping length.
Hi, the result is 7.52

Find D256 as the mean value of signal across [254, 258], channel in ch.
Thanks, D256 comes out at 8.31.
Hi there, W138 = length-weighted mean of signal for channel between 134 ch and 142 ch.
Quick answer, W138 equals 7.77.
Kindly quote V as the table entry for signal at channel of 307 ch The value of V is 5.023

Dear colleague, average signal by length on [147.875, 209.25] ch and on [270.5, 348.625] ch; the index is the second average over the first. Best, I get 0.89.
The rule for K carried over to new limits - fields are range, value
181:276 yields 7.91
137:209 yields 7.58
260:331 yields 6.7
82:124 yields 7.03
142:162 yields 8.28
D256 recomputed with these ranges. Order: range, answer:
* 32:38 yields 7.62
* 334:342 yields 7.65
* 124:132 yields 6.55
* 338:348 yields 7.62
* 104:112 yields 7.66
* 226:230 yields 8.33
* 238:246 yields 8.45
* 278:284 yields 7.27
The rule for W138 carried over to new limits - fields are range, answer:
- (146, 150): 8.29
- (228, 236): 8.5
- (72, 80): 7.33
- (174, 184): 6.93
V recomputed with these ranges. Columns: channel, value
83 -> 6.418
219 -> 8.46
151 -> 8.396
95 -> 6.156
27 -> 7.395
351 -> 7.549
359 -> 7.943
